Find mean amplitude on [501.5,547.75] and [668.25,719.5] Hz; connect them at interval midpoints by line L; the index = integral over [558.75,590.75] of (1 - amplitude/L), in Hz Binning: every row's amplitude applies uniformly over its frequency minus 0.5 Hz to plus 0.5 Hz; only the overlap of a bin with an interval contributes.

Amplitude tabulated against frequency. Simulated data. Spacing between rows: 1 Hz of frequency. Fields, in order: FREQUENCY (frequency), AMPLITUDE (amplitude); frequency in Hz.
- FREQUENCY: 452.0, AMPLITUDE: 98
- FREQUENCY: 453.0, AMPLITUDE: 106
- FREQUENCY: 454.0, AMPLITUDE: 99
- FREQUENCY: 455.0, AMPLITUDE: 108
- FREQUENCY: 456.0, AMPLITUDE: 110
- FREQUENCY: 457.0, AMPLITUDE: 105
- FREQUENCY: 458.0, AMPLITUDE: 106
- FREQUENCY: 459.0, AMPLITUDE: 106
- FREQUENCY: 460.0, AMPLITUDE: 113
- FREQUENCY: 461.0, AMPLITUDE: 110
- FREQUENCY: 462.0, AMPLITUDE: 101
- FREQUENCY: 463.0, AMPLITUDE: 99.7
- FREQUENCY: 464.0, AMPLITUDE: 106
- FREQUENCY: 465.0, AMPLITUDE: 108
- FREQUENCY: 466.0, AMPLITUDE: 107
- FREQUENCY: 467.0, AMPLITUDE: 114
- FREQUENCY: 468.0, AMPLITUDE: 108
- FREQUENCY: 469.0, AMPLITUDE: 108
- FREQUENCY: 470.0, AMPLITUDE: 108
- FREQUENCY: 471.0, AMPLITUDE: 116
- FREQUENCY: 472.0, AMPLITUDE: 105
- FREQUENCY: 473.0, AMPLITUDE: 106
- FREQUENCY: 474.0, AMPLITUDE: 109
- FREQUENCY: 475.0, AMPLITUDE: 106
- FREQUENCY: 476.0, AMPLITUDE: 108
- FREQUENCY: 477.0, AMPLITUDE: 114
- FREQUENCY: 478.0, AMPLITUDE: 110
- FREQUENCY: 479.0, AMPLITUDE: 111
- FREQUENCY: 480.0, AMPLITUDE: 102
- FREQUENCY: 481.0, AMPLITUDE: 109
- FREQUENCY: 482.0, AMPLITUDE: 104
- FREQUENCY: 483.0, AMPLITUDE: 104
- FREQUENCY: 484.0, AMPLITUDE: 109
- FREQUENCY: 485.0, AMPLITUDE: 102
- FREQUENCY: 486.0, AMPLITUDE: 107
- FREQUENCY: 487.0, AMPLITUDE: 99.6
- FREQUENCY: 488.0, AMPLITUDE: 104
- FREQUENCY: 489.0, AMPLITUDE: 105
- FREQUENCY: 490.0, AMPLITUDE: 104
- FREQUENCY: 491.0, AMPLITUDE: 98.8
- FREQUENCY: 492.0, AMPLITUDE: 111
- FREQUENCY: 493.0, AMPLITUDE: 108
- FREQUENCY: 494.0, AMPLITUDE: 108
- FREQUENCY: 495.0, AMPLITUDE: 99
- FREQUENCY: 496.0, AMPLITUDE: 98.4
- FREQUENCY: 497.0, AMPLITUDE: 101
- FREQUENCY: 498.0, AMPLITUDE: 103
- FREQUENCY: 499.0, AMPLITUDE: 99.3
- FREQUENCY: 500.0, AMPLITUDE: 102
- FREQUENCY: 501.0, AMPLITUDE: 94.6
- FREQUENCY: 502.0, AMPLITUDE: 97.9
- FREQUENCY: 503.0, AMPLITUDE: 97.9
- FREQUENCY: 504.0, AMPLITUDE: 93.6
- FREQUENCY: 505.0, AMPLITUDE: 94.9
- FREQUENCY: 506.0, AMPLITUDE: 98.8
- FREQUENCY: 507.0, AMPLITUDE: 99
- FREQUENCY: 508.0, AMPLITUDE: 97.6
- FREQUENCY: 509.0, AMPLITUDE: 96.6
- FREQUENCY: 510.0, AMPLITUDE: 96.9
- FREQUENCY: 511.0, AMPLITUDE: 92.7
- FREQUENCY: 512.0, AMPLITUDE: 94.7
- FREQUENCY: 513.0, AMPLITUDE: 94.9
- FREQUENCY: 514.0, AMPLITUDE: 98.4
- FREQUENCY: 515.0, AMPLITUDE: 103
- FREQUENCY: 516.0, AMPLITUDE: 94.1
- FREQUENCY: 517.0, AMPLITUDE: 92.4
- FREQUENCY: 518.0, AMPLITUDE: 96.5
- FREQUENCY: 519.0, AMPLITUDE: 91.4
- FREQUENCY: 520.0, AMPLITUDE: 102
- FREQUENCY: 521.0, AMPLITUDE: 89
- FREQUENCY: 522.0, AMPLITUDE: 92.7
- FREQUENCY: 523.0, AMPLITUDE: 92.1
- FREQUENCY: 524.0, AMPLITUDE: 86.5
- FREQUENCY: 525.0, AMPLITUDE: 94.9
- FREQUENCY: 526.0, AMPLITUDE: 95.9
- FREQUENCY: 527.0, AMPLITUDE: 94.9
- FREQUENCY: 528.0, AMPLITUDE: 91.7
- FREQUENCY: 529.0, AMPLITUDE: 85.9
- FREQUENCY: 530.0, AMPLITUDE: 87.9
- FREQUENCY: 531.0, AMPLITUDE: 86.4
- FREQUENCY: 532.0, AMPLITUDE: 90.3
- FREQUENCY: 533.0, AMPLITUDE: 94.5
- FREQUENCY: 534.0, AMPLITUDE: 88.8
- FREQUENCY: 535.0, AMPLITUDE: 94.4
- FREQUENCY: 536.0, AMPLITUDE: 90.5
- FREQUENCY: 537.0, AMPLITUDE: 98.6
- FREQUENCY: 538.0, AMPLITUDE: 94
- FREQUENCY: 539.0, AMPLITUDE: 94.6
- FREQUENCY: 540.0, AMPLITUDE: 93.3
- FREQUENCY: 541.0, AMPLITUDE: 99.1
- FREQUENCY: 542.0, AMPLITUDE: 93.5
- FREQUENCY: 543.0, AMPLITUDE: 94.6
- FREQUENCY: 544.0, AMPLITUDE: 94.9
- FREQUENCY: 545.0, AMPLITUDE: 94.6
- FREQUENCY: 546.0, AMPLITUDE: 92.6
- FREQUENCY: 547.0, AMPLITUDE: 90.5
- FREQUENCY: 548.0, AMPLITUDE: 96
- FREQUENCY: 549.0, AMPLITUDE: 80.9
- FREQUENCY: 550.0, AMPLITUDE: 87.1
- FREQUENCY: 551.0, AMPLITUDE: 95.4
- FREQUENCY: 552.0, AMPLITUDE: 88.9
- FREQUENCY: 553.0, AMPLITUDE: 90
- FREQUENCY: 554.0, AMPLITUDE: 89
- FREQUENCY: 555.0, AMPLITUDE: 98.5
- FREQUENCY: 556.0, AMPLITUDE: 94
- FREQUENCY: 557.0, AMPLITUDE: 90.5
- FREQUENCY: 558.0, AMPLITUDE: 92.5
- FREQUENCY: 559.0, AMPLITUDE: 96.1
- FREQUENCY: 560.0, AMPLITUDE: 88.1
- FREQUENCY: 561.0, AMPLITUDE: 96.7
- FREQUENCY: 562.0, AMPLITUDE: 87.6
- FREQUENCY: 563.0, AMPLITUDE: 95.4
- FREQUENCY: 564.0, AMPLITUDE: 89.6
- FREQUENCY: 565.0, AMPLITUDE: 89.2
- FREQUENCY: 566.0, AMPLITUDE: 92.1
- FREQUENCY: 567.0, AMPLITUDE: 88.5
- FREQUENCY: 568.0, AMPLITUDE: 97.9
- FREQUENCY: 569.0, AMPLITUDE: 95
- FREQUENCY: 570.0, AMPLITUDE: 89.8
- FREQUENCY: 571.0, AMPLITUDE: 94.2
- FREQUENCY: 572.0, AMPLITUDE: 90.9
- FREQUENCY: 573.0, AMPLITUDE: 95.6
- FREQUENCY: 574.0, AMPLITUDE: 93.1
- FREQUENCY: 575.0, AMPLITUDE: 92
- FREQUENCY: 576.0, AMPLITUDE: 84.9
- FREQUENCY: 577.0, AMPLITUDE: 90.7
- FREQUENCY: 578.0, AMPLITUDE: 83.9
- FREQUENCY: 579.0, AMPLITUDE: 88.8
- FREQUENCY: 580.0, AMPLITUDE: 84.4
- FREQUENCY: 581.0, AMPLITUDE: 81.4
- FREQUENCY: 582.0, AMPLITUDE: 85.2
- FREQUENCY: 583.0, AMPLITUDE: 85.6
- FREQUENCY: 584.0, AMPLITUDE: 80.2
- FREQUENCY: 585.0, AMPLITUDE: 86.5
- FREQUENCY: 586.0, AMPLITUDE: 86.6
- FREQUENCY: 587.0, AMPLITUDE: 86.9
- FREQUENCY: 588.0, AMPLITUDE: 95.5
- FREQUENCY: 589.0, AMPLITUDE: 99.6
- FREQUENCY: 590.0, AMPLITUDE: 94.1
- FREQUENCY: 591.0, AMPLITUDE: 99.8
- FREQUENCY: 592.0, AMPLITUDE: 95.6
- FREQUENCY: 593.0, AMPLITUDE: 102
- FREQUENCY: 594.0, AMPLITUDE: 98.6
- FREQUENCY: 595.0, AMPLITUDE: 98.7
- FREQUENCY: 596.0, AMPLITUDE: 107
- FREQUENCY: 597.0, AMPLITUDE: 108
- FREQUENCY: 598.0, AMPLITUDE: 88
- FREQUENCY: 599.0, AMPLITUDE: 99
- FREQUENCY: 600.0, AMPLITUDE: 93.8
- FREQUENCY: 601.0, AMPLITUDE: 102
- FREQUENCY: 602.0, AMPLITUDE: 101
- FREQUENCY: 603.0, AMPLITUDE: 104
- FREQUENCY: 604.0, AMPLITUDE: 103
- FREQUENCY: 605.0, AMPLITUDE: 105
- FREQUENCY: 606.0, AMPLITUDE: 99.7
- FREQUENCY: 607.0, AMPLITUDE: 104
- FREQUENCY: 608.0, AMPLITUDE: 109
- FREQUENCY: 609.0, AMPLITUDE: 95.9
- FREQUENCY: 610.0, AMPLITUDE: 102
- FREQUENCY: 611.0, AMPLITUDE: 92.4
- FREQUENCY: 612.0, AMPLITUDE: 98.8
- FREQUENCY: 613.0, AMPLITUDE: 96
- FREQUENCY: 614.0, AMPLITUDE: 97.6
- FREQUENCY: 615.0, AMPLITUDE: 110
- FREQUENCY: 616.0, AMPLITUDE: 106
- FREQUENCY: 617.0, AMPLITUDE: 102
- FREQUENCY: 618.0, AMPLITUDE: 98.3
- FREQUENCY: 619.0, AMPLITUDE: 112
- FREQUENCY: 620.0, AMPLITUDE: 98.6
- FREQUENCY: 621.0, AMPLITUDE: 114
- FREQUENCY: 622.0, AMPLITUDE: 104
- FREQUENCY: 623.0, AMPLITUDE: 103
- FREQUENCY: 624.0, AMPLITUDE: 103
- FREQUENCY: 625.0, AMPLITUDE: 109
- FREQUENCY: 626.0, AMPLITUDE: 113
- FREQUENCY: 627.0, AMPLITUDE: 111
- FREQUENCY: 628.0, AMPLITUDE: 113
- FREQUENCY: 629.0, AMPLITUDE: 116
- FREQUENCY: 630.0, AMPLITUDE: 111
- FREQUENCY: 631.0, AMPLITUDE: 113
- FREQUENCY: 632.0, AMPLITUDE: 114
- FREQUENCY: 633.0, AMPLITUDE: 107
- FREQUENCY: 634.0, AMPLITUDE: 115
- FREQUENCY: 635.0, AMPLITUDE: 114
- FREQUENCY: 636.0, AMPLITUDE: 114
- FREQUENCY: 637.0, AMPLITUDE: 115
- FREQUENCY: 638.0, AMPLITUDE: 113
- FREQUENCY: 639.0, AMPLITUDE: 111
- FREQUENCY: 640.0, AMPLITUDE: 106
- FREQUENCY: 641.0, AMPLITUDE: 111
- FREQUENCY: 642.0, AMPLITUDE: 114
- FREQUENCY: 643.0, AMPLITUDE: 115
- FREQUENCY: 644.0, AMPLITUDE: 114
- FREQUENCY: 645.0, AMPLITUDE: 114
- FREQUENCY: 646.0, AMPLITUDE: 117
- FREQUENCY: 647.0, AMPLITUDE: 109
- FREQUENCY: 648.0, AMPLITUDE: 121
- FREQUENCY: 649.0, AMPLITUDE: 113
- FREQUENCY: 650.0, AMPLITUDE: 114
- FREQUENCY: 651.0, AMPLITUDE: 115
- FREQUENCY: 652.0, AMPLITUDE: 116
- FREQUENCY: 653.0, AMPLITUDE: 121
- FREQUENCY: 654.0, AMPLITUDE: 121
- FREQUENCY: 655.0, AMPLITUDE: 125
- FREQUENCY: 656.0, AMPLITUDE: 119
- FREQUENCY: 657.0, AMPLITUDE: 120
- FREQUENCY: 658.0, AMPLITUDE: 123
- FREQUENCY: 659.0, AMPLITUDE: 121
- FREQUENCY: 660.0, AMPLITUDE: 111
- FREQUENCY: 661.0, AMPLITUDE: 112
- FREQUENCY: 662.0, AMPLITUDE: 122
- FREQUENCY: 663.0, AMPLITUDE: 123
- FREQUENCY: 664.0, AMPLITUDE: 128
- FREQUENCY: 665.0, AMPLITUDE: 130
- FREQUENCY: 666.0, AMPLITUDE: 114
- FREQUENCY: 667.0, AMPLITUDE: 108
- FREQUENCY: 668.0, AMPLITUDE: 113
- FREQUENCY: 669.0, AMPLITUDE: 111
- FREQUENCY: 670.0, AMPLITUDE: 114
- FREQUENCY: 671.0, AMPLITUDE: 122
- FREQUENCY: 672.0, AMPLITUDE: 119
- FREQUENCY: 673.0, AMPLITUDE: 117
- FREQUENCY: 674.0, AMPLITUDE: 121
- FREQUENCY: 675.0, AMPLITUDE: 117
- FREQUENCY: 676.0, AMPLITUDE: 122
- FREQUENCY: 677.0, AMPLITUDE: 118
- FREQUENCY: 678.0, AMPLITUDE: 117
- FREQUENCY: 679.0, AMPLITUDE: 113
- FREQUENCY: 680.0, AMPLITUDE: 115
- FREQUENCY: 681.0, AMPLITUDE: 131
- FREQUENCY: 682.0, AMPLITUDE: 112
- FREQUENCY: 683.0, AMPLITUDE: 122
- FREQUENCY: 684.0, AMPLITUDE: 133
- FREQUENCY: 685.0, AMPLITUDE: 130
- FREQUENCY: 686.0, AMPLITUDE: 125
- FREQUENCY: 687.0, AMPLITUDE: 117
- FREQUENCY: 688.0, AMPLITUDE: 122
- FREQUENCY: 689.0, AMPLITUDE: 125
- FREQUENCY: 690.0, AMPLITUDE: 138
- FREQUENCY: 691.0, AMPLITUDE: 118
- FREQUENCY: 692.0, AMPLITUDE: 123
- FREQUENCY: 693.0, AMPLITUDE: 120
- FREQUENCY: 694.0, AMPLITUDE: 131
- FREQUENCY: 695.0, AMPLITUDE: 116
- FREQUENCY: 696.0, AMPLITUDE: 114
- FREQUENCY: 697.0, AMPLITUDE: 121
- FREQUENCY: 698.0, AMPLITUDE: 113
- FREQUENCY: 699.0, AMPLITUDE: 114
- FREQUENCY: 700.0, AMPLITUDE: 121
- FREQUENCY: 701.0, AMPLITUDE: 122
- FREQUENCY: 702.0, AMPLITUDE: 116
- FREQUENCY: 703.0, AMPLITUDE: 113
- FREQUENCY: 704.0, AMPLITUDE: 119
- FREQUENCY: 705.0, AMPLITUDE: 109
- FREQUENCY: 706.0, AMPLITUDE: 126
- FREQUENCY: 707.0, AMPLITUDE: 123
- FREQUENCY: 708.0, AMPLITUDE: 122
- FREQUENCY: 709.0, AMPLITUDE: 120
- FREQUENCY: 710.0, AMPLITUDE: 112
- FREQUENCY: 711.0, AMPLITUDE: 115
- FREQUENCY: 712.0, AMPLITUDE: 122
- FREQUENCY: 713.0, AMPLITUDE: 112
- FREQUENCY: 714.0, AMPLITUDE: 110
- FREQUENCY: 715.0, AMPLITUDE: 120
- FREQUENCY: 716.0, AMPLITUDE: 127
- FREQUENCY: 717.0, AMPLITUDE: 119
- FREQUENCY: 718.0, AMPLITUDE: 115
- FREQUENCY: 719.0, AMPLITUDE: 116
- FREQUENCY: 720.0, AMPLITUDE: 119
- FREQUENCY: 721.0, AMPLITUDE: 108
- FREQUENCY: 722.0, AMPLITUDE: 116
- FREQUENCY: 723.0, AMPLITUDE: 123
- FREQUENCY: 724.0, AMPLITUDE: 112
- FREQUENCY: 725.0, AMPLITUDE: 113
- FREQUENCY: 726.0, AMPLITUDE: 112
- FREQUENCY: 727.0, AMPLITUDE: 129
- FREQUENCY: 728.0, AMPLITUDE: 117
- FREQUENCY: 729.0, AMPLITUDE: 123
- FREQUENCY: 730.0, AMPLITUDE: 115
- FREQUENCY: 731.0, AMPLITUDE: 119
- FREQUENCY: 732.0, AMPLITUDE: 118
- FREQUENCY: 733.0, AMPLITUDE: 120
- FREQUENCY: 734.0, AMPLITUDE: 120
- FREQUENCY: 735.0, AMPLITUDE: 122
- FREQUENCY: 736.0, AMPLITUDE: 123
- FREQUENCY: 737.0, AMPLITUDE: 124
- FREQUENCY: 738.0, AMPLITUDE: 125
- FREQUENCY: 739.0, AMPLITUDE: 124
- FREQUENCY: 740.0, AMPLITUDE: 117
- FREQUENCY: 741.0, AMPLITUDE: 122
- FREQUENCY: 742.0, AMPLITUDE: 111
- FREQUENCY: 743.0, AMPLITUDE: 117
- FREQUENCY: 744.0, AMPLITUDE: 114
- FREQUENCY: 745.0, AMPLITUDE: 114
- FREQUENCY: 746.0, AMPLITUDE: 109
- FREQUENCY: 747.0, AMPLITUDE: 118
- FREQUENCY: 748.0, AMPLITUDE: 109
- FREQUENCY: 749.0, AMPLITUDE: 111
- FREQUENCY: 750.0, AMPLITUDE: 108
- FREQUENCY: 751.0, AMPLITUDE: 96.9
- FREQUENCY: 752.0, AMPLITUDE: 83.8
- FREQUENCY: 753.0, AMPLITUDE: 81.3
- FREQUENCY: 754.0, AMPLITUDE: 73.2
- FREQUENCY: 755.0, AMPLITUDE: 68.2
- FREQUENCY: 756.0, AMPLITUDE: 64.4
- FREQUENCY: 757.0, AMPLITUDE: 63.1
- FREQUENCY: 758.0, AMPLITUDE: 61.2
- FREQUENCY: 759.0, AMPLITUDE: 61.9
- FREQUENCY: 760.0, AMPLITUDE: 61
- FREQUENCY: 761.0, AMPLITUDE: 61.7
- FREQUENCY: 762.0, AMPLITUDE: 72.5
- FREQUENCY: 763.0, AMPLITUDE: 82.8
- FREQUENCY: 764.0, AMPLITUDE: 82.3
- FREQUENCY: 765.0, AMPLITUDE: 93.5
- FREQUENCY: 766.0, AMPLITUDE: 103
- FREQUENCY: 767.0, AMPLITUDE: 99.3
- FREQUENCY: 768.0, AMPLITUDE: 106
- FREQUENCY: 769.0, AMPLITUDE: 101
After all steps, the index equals 3.6 Hz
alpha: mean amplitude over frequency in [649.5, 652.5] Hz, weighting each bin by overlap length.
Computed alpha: 115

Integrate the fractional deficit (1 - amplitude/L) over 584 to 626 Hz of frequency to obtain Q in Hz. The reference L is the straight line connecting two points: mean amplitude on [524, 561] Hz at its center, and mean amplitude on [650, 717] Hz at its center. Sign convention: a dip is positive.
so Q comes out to 1.7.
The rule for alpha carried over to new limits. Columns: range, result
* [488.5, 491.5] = 103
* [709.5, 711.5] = 114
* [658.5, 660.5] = 116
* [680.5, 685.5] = 126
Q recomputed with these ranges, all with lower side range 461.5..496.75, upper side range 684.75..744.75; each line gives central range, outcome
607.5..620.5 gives 1.39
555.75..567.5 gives 2.02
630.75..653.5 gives 0.27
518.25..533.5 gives 2.37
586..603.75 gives 2.26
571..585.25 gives 3.06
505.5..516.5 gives 1.12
